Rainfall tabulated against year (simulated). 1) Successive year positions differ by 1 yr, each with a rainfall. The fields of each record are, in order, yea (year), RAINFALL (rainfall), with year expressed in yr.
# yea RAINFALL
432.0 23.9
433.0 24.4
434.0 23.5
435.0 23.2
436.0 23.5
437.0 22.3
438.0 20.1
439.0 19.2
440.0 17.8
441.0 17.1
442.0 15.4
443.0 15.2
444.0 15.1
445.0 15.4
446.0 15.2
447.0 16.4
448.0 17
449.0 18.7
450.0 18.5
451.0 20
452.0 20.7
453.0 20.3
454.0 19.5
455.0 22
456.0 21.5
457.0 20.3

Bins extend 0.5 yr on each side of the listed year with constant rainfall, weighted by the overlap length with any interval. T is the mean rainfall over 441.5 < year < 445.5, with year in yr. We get 15.3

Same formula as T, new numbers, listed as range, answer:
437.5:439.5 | 19.6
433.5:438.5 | 22.5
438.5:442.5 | 17.4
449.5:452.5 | 19.7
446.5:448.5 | 16.7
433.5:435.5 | 23.4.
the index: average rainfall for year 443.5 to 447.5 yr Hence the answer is 15.5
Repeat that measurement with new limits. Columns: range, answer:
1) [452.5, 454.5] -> 19.9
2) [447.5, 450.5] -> 18.1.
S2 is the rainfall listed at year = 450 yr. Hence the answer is 18.5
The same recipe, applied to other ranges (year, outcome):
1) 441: 17.1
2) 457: 20.3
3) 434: 23.5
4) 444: 15.1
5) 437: 22.3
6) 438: 20.1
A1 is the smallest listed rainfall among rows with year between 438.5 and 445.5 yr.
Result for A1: 15.1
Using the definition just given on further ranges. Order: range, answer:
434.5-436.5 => 23.2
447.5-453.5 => 17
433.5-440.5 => 17.8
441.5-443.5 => 15.2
